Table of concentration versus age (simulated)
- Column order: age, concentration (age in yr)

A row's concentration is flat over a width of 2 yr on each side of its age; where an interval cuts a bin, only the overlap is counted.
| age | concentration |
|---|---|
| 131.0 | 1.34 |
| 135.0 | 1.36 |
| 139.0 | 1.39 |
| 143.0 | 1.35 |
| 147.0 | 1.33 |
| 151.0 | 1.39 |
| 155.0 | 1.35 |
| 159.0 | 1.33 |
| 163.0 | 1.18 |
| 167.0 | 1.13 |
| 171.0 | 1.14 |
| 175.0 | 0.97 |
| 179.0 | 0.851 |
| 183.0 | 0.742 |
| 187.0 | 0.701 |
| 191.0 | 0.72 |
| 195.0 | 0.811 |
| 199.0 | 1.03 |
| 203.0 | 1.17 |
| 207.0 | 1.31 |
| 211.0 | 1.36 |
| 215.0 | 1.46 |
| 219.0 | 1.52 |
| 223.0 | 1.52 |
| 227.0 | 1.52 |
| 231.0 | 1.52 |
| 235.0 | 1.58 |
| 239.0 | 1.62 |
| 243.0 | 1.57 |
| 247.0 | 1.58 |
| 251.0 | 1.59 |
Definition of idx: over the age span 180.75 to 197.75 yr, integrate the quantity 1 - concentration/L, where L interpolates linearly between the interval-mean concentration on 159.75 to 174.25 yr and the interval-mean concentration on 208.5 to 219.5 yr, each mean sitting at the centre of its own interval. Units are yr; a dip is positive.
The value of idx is 7.0 yr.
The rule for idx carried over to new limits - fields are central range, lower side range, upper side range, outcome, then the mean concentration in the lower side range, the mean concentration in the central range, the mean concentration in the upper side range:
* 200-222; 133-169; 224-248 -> 2.0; 1.31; 1.36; 1.56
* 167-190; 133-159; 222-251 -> 8.6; 1.36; 0.895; 1.56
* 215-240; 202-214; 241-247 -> -1.5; 1.3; 1.54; 1.57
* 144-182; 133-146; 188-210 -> 1.6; 1.36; 1.18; 1.01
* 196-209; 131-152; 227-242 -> 3.1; 1.36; 1.14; 1.57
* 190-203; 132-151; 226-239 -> 5.0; 1.36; 0.913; 1.55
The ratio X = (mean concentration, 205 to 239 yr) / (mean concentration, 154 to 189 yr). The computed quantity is 1.43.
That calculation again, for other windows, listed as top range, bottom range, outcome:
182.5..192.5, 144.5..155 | 0.53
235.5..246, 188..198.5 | 2.00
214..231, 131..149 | 1.11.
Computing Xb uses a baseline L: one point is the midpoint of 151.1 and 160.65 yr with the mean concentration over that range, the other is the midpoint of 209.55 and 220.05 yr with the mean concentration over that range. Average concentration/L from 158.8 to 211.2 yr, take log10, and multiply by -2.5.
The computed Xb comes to 0.351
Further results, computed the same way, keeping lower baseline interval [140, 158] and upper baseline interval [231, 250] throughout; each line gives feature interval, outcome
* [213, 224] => 0.02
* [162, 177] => 0.27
